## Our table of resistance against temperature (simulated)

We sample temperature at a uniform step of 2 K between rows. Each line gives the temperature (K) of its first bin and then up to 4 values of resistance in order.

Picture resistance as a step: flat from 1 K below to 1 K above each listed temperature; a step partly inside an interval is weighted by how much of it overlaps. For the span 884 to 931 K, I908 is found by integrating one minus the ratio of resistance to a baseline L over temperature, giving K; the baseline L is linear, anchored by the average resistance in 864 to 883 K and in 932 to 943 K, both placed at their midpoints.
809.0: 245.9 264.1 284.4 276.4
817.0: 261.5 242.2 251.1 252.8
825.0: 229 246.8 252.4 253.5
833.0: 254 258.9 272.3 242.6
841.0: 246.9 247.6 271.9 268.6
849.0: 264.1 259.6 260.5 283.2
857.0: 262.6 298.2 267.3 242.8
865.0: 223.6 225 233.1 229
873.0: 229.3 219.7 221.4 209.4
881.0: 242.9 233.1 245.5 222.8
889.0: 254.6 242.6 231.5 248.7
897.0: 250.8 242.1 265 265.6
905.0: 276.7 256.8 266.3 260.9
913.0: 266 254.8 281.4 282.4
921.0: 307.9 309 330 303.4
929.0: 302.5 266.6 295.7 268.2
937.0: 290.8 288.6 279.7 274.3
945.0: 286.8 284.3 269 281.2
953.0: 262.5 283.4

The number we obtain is -2.0 K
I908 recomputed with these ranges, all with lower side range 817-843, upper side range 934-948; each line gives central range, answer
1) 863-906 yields 4.4 K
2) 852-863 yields -0.6 K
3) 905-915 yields 0.4 K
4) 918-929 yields -1.2 K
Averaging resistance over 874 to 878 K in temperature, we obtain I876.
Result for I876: 221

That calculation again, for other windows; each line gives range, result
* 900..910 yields 266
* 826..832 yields 251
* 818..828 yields 244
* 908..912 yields 264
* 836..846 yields 256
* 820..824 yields 252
